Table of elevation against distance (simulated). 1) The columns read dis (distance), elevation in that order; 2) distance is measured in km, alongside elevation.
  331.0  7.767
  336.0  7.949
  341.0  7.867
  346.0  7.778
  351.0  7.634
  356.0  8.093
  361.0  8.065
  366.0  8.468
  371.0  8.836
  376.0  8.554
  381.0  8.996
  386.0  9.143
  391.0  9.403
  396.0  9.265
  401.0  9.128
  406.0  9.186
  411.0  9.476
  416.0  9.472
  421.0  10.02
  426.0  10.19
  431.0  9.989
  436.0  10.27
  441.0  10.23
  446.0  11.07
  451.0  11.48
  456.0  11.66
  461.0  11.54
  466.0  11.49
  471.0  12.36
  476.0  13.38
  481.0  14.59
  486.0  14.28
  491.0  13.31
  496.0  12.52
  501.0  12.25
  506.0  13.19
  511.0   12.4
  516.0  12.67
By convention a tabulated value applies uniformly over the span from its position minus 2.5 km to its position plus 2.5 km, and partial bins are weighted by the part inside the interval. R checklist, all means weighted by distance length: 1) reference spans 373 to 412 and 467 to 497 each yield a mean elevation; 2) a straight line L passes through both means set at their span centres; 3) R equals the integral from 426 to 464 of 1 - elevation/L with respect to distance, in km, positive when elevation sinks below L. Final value 2.5 km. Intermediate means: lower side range 9.13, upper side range 13.4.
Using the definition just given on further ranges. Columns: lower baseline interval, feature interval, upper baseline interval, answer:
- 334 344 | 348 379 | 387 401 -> 0.9 km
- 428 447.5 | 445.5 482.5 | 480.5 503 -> -1.2 km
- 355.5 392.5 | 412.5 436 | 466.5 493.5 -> 2.2 km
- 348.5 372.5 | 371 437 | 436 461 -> 1.2 km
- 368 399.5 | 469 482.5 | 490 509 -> -1.6 km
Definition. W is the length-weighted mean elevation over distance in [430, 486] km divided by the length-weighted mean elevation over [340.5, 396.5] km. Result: 1.39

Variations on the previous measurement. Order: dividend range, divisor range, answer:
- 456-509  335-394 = 1.52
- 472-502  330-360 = 1.70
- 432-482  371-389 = 1.31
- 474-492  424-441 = 1.37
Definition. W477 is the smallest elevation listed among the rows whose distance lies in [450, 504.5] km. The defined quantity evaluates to 11.48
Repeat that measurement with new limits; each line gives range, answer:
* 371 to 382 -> 8.554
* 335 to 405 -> 7.634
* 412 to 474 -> 9.472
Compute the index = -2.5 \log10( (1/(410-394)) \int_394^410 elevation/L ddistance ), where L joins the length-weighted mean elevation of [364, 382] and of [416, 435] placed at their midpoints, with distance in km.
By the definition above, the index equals 0.02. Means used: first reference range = 8.7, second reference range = 10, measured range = 9.22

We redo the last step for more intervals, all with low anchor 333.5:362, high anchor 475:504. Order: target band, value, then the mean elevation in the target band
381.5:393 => 0.023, 9.22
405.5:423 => 0.098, 9.57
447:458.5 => 0.041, 11.5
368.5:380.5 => 0.023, 8.75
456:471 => 0.063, 11.7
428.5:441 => 0.114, 10.1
